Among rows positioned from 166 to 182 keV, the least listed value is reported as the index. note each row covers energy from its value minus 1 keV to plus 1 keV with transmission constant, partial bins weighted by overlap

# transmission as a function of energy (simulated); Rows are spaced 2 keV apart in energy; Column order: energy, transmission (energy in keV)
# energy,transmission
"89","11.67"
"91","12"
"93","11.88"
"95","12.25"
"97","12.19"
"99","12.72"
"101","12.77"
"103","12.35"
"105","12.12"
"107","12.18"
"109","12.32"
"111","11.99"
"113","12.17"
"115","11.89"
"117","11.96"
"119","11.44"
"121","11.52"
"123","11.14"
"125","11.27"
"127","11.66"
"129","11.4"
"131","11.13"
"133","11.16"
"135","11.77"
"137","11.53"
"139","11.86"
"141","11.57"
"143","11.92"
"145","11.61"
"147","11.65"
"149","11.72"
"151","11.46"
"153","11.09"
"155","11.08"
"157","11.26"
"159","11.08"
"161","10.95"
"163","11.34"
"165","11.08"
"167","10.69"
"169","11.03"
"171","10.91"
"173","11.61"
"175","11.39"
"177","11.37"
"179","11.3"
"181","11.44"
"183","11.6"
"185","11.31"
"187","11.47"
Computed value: 10.69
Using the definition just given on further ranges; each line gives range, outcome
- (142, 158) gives 11.08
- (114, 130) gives 11.14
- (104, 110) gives 12.12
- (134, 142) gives 11.53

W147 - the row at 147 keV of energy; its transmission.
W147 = 11.65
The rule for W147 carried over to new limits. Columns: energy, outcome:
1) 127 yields 11.66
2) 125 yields 11.27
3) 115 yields 11.89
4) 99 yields 12.72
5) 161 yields 10.95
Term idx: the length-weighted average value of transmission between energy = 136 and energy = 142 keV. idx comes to 11.7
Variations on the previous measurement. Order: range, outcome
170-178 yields 11.3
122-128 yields 11.4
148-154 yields 11.4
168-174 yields 11.2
